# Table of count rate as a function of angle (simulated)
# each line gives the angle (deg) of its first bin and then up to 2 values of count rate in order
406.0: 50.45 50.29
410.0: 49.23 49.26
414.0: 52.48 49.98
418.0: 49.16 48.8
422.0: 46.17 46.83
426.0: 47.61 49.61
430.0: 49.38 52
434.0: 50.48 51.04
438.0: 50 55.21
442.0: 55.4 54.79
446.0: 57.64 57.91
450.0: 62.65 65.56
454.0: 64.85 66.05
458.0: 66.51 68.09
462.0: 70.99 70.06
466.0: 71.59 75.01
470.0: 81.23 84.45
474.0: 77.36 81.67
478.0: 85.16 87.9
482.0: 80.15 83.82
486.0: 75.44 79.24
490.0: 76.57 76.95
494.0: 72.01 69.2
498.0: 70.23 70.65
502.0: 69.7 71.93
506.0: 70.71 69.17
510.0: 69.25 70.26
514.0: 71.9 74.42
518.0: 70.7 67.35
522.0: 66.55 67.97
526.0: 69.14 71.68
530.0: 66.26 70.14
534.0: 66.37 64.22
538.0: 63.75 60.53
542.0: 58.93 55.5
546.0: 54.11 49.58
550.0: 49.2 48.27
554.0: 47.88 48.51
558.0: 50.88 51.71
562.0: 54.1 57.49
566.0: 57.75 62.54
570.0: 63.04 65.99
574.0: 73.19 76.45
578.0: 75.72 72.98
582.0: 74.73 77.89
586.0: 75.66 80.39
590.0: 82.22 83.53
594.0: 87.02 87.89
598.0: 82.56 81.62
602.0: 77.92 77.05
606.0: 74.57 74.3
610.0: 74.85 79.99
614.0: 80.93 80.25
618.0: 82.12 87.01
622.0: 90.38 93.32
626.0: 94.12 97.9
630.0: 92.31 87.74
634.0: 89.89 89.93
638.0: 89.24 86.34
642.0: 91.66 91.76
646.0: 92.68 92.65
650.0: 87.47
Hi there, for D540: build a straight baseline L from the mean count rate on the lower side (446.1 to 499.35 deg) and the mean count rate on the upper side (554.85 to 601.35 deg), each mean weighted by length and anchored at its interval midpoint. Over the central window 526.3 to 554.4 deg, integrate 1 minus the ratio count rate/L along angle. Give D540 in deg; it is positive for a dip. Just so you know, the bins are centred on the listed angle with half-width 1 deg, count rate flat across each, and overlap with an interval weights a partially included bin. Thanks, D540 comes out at 4.8 deg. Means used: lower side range 73.6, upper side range 70.6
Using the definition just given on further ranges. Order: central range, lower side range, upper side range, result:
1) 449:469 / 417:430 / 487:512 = -3.0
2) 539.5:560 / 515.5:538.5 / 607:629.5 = 5.7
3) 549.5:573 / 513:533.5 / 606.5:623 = 6.2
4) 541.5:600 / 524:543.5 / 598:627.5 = 6.2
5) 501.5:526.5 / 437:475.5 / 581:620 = 0.6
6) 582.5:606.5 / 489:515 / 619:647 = 1.3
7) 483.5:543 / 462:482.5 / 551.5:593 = 3.0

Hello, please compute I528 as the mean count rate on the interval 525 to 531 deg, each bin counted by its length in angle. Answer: 69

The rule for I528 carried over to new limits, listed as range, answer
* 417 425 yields 47.7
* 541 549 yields 54.5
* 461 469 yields 71.9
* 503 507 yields 71.3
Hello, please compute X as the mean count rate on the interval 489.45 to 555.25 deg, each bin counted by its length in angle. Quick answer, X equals 65.7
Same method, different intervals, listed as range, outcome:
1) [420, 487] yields 64.7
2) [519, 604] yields 66.8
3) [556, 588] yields 65.9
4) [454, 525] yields 73.6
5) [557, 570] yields 56.3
